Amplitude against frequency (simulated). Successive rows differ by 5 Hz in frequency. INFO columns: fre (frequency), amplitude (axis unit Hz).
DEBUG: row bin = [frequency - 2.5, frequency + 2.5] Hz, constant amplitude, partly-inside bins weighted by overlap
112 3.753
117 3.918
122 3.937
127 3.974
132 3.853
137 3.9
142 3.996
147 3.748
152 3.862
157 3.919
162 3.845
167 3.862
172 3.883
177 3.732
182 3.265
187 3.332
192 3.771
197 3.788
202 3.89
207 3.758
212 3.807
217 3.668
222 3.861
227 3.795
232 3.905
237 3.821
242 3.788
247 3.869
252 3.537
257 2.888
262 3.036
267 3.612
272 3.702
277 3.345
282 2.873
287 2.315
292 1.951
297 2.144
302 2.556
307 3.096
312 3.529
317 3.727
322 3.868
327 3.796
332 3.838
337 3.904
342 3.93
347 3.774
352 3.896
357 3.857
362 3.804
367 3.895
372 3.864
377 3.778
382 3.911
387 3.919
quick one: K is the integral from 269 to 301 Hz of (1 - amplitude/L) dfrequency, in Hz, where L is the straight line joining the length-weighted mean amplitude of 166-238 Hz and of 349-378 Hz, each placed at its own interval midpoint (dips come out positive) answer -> 9.0 Hz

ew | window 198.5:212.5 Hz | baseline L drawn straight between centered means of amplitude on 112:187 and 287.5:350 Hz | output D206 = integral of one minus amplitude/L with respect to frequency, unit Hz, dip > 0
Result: -0.6 Hz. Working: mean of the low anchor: 3.82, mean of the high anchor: 3.31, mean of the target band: 3.82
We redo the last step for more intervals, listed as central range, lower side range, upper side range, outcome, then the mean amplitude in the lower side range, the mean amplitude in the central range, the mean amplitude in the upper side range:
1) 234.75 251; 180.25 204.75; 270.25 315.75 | -2.9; 3.62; 3.8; 2.84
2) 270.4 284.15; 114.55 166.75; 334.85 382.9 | 2.1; 3.89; 3.29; 3.86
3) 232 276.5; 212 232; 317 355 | 3.1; 3.8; 3.54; 3.85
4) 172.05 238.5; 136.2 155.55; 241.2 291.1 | -3.2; 3.88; 3.73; 3.24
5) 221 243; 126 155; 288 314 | -4.7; 3.88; 3.84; 2.62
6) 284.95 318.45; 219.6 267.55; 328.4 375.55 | 9.1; 3.61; 2.74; 3.86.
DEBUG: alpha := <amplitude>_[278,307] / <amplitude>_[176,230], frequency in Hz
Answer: 0.7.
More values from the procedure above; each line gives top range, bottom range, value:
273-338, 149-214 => 0.84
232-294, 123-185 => 0.86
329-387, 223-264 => 1.07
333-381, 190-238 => 1.01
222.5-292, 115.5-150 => 0.87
